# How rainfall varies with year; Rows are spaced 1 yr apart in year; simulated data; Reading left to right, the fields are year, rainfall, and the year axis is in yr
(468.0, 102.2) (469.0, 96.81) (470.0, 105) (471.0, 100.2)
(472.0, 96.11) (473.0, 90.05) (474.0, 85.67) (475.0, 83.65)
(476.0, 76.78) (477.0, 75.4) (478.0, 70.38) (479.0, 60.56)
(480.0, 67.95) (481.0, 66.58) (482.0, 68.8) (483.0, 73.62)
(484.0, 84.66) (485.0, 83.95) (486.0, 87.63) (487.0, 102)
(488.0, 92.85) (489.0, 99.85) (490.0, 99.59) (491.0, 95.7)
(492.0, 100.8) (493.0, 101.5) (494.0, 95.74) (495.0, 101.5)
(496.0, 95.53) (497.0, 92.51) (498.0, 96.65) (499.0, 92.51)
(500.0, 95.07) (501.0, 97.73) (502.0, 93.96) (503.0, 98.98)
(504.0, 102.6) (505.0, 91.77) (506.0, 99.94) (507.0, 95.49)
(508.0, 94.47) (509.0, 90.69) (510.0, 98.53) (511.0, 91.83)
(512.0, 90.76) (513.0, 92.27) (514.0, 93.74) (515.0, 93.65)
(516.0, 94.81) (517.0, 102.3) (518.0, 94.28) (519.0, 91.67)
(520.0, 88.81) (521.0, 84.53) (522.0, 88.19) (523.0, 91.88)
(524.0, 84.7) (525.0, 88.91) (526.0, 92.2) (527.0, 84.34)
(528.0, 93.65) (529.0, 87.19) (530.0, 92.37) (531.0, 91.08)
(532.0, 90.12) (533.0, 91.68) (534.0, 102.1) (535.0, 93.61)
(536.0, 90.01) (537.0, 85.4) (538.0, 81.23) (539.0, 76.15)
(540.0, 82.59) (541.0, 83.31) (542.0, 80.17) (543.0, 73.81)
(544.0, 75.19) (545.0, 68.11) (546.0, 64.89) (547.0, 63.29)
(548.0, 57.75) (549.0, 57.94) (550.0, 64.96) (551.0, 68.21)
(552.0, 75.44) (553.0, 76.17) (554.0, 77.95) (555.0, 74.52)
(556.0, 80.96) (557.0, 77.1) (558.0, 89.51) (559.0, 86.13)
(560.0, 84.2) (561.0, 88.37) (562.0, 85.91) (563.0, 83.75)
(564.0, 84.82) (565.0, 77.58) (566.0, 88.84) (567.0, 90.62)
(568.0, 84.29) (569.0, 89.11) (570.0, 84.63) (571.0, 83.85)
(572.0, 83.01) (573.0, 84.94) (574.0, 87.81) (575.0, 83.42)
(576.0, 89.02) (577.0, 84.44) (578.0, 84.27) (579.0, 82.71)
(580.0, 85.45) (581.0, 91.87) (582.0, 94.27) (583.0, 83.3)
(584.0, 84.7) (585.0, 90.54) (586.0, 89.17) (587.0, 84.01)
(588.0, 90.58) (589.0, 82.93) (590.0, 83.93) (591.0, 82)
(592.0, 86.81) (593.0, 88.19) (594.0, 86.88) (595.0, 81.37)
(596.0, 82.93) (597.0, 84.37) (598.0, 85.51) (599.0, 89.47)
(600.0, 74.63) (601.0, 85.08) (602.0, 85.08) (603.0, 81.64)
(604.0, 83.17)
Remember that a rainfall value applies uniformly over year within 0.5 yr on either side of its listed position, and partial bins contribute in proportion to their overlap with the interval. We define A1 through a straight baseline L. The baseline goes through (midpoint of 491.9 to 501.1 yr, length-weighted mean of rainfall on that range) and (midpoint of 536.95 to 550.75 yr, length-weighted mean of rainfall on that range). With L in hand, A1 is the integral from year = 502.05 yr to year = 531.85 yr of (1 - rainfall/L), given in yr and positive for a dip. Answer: -2.3 yr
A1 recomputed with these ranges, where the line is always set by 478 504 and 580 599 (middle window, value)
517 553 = 2.36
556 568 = 0.32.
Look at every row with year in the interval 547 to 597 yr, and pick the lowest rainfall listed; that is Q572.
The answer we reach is 57.75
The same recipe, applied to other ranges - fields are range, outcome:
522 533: 84.34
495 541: 76.15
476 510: 60.56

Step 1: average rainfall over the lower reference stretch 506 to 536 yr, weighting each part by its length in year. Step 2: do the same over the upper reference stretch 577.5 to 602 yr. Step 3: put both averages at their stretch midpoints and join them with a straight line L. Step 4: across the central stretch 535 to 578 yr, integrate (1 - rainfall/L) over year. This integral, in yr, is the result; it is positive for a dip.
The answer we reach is 4.2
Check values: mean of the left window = 92.2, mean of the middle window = 80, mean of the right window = 85.6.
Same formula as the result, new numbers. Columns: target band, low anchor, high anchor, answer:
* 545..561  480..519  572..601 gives 2.7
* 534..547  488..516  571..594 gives 1.6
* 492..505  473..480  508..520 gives -1.6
